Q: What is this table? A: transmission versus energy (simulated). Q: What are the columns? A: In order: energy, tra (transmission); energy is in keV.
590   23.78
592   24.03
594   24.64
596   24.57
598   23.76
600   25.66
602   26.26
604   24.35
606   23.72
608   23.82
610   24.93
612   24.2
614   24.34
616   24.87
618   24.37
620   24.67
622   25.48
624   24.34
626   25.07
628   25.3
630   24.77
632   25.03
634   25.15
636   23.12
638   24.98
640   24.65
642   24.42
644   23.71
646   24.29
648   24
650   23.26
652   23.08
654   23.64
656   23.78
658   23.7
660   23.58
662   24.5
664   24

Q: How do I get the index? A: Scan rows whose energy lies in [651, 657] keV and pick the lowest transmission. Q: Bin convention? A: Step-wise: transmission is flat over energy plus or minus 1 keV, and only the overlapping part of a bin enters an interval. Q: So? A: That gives 23.08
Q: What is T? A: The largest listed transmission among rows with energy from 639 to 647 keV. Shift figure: 24.65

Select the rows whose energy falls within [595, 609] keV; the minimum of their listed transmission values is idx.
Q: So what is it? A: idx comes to 23.72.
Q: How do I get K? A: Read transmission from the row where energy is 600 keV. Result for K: 25.66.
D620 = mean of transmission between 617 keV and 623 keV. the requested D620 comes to 24.8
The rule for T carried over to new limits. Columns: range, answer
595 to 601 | 25.66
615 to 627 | 25.48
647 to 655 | 24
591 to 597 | 24.64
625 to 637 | 25.3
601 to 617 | 26.26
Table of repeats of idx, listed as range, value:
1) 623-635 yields 24.34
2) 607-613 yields 23.82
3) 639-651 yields 23.26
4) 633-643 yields 23.12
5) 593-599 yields 23.76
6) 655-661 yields 23.58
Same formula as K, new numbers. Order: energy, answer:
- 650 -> 23.26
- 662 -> 24.5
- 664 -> 24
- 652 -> 23.08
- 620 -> 24.67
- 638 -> 24.98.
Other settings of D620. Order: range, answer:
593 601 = 24.7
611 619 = 24.4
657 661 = 23.6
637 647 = 24.4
